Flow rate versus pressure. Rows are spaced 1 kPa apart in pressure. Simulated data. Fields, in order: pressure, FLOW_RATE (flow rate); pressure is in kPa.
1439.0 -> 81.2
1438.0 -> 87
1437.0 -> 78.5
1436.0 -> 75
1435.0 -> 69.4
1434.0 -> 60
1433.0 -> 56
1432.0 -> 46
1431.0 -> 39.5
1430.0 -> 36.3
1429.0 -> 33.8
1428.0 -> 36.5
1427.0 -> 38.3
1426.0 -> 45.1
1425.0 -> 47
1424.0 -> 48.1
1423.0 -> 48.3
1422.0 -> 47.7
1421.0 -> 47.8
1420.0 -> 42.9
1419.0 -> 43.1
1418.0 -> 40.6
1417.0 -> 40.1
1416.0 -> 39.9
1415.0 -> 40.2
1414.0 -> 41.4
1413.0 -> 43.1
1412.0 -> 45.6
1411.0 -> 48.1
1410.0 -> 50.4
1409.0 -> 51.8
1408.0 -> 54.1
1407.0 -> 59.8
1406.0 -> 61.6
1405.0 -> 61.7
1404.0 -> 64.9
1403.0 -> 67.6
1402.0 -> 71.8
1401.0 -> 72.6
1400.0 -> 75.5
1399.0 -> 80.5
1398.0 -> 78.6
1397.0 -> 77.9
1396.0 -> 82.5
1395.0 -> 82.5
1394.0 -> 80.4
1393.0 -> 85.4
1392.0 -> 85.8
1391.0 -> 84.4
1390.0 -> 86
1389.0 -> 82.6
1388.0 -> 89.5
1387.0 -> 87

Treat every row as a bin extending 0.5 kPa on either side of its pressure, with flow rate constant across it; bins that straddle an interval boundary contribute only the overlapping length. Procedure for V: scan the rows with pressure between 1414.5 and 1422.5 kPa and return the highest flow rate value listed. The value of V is 47.8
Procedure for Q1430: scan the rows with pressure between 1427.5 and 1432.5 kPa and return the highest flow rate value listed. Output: 46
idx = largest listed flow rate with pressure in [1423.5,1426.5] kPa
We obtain 48.1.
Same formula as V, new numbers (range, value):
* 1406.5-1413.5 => 59.8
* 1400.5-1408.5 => 72.6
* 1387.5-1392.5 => 89.5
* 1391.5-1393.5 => 85.8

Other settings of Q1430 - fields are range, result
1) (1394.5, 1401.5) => 82.5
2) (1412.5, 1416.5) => 43.1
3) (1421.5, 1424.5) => 48.3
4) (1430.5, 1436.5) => 75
